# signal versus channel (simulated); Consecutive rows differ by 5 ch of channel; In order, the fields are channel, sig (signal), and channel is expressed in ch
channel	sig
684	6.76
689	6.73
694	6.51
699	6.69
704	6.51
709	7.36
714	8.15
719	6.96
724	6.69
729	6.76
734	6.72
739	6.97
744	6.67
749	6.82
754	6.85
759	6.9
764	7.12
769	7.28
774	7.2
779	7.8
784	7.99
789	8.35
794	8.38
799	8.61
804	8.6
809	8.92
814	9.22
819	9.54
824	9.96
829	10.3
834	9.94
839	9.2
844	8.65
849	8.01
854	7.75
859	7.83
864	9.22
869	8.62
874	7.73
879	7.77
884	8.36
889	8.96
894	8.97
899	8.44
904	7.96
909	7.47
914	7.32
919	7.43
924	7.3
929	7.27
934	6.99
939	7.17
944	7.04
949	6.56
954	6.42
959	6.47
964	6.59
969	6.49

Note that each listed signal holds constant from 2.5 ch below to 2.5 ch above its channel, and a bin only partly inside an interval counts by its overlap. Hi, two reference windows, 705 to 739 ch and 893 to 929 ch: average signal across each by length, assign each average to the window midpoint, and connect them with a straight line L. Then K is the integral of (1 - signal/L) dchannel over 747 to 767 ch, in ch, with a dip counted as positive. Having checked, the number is 0.7 ch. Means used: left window 7.07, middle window 6.93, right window 7.75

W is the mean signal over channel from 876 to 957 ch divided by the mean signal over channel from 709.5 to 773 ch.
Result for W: 1.08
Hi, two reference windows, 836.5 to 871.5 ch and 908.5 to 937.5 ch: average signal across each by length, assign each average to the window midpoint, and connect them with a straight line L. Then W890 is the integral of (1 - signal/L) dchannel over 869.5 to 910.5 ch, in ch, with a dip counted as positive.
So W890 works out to -2.1 ch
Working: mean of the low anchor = 8.47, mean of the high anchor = 7.28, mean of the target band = 8.25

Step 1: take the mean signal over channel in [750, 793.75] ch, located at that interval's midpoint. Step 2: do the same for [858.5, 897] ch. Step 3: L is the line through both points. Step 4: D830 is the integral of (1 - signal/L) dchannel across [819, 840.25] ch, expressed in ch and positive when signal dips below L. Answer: -4.9 ch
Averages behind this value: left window 7.46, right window 8.46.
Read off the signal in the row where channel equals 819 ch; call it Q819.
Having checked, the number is 9.54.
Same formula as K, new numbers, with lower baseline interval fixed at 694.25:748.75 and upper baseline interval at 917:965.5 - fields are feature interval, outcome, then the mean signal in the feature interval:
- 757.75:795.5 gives -3.9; 7.63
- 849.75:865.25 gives -2.8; 8.16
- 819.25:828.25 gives -3.9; 9.92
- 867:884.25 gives -2.9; 8.07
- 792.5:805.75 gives -3.1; 8.54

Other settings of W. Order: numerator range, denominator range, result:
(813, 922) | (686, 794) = 1.20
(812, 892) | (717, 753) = 1.30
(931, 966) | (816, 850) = 0.72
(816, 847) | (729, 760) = 1.40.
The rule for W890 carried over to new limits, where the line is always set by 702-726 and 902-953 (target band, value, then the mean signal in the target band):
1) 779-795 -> -2.2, 8.16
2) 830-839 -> -3.3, 9.79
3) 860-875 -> -2.8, 8.53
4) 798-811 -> -2.8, 8.71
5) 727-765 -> 1.7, 6.84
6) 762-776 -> -0.1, 7.2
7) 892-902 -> -2.0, 8.65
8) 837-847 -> -2.3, 8.87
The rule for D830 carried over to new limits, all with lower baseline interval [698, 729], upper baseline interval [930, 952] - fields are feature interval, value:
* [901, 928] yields -2.09 ch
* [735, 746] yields 0.36 ch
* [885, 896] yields -3.01 ch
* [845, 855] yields -1.46 ch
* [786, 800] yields -2.78 ch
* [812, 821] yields -3.05 ch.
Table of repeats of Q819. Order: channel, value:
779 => 7.8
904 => 7.96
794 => 8.38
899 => 8.44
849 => 8.01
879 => 7.77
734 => 6.72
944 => 7.04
